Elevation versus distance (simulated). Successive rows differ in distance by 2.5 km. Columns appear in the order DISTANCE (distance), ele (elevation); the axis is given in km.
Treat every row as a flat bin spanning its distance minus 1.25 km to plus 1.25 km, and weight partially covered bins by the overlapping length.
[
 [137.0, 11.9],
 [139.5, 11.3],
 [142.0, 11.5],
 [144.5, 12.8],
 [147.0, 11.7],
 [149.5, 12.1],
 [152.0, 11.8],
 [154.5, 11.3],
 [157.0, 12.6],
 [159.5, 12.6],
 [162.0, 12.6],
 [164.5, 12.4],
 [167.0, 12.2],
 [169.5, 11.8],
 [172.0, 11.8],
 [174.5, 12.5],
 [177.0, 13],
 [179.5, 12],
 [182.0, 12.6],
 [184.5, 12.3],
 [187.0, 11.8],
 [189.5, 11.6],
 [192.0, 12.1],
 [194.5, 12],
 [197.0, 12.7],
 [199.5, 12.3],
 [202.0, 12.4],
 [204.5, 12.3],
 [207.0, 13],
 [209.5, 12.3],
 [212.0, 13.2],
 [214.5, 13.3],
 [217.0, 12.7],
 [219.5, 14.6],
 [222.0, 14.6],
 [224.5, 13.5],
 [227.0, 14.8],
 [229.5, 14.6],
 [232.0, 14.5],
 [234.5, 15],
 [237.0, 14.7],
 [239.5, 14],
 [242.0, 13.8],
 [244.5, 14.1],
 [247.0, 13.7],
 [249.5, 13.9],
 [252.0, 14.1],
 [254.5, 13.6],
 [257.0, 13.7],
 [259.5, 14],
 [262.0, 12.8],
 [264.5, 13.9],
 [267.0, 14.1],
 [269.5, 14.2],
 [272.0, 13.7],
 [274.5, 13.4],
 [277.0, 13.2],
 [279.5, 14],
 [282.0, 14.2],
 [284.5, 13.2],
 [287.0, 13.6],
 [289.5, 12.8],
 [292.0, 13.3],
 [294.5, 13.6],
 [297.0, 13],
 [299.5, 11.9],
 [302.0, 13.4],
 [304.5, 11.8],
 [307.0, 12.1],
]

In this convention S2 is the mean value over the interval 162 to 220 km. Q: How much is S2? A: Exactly 12.4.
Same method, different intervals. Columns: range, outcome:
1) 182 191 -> 12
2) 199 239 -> 13.6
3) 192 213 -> 12.5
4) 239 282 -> 13.8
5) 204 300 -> 13.7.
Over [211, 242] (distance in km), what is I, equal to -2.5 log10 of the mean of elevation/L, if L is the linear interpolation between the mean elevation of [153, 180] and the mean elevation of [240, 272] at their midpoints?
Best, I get -0.06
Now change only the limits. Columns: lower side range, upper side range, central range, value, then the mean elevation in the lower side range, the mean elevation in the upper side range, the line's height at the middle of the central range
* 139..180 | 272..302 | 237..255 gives -0.083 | 12.1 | 13.3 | 12.9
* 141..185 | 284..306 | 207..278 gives -0.098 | 12.2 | 12.9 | 12.6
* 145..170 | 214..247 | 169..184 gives 0.031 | 12.1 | 14.2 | 12.7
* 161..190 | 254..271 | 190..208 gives 0.025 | 12.2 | 13.8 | 12.6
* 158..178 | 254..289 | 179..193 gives 0.045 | 12.4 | 13.7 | 12.6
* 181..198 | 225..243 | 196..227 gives 0.012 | 12.1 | 14.5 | 13.3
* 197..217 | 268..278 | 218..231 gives -0.115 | 12.7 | 13.6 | 12.9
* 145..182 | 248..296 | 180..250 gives -0.032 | 12.2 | 13.6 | 12.9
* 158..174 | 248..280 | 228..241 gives -0.099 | 12.3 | 13.7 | 13.3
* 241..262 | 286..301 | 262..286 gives -0.026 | 13.8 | 13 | 13.4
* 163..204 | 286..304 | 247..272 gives -0.084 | 12.2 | 13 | 12.8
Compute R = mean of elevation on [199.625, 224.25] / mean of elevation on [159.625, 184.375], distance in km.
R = 1.1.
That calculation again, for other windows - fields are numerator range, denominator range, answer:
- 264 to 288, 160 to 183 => 1.12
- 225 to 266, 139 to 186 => 1.16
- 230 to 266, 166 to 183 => 1.14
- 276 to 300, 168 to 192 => 1.10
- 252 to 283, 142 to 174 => 1.13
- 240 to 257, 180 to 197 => 1.14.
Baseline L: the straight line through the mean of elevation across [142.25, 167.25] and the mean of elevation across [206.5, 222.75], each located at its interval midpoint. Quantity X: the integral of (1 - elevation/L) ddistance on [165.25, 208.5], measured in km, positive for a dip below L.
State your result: 1.9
